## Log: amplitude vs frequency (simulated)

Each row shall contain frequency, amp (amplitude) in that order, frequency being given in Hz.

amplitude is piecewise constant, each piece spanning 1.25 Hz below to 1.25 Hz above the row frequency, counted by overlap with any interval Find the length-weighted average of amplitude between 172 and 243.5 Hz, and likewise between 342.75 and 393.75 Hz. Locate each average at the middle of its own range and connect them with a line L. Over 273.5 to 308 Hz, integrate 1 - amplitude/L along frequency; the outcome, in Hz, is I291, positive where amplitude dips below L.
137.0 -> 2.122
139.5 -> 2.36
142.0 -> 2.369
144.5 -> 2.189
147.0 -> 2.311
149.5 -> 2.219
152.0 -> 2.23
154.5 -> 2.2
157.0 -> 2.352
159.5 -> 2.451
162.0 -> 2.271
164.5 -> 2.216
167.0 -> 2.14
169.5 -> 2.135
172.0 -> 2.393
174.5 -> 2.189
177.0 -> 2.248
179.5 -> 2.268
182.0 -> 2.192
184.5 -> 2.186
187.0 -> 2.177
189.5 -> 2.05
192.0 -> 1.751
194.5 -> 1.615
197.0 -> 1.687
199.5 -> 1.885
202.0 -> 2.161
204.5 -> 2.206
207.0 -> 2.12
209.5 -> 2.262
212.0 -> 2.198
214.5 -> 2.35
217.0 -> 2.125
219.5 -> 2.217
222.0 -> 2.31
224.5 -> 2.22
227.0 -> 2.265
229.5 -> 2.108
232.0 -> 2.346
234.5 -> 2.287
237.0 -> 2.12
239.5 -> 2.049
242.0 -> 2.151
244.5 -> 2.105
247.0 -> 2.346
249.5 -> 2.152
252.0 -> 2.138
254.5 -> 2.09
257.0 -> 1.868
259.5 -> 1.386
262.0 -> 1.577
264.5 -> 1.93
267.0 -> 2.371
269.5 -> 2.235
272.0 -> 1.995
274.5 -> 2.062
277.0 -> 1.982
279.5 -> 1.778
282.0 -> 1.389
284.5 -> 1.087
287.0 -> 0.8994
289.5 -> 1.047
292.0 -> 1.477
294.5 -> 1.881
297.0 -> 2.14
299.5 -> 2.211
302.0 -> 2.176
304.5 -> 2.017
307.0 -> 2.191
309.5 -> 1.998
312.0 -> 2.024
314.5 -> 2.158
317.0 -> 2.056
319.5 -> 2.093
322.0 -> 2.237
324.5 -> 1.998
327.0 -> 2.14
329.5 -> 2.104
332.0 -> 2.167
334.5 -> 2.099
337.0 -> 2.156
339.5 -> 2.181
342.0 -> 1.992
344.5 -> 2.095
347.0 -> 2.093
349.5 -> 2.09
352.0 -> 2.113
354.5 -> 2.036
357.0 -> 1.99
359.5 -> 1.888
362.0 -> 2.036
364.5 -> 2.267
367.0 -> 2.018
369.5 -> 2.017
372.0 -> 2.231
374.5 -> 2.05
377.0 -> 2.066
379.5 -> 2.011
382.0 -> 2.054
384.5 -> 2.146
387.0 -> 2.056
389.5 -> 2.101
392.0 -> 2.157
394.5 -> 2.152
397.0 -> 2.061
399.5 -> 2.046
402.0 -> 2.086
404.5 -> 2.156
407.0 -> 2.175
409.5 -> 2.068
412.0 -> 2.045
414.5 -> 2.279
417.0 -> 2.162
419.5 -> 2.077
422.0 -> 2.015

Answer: 6.1 Hz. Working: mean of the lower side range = 2.14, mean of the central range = 1.73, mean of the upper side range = 2.08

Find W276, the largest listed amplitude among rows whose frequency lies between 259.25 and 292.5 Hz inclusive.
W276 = 2.371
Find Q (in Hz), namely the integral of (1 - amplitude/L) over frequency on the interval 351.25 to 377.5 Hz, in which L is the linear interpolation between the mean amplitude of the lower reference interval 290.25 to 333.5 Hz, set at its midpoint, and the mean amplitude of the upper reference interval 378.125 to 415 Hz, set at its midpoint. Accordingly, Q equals 0.2 Hz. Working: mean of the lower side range 2.05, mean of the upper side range 2.1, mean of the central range 2.06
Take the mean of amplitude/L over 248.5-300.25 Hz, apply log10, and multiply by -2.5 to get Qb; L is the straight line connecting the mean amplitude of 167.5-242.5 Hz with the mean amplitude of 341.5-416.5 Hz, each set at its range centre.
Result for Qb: 0.18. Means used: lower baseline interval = 2.14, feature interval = 1.79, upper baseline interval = 2.09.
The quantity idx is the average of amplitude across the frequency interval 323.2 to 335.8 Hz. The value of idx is 2.1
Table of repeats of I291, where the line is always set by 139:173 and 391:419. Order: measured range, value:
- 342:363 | 1.13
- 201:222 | 0.25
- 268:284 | 2.36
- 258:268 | 1.83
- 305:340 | 1.00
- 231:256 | 0.52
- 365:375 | 0.23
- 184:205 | 2.77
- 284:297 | 4.86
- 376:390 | 0.44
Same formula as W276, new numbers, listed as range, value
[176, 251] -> 2.35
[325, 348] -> 2.181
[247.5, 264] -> 2.152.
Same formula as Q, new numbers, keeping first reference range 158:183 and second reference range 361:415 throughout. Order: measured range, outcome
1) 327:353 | 0.3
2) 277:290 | 5.1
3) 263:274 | 0.3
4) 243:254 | 0.1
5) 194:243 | 1.7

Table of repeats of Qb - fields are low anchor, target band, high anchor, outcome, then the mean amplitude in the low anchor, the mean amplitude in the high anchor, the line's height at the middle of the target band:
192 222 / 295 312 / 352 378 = -0.02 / 2.07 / 2.06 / 2.07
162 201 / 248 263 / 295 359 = 0.11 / 2.08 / 2.1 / 2.09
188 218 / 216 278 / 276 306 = -0.13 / 2.03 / 1.68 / 1.86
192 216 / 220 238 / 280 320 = -0.13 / 2.04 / 1.8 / 1.98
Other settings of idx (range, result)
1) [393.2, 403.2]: 2.09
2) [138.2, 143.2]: 2.36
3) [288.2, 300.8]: 1.75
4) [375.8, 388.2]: 2.07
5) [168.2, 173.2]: 2.26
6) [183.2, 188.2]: 2.18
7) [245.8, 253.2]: 2.21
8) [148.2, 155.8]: 2.22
